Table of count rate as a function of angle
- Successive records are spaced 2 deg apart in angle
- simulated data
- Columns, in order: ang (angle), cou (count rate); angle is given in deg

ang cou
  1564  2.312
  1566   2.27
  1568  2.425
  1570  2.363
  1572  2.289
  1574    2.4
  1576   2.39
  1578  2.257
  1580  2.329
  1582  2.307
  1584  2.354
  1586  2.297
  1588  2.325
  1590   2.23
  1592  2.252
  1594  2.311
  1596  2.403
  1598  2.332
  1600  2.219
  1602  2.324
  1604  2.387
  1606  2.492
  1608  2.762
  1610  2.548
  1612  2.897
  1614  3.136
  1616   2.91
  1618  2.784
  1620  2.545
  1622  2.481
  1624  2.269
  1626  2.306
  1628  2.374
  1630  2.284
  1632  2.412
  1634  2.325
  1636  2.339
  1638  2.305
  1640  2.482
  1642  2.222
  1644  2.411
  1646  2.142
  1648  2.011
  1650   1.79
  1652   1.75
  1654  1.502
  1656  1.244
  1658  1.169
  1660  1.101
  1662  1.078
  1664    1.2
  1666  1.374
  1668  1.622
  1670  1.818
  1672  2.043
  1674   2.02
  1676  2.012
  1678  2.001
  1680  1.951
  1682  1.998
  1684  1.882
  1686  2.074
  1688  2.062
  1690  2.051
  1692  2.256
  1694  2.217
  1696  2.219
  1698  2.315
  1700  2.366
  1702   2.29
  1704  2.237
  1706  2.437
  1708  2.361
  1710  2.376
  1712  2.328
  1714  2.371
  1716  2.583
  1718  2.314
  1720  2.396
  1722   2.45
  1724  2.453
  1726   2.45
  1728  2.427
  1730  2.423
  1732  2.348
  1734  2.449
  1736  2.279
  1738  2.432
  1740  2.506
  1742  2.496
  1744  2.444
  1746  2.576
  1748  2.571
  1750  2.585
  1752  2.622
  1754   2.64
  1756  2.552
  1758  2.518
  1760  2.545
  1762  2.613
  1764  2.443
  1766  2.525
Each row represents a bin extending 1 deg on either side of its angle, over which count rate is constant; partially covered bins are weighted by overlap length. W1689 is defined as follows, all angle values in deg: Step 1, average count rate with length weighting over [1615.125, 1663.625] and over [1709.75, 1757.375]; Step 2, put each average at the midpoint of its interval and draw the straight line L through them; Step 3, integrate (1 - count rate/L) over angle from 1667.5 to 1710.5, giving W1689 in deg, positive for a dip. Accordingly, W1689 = 3.1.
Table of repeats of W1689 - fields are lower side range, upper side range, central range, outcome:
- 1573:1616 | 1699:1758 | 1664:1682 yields 4.52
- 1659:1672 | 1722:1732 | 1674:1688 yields -2.71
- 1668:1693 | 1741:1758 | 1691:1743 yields -1.93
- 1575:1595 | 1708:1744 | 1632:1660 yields 4.66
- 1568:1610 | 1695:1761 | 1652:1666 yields 6.61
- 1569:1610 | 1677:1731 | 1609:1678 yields 6.97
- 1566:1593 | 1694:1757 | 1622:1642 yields 0.13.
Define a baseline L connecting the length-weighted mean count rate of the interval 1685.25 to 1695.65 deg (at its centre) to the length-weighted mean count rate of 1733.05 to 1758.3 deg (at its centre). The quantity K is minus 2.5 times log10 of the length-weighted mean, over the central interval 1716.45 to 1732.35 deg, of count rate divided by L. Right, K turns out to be -0.02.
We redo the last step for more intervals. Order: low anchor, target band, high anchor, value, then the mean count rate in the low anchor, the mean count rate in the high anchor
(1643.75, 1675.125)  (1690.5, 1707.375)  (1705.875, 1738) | -0.084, 1.63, 2.4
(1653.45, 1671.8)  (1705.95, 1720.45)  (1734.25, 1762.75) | -0.168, 1.37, 2.52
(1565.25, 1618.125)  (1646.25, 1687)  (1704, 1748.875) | 0.395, 2.44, 2.43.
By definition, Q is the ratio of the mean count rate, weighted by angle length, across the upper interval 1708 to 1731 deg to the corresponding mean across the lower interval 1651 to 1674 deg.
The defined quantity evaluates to 1.6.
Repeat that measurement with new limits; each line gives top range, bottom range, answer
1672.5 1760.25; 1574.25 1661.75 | 1.03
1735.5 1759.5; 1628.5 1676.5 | 1.35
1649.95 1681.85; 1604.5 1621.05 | 0.59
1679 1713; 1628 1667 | 1.18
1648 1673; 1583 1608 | 0.64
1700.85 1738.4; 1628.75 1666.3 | 1.28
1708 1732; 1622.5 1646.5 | 1.03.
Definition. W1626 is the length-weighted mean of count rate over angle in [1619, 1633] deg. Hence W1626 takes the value 2.38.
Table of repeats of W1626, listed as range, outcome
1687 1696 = 2.15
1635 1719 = 2.01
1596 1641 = 2.49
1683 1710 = 2.22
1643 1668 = 1.57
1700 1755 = 2.44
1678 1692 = 2.02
